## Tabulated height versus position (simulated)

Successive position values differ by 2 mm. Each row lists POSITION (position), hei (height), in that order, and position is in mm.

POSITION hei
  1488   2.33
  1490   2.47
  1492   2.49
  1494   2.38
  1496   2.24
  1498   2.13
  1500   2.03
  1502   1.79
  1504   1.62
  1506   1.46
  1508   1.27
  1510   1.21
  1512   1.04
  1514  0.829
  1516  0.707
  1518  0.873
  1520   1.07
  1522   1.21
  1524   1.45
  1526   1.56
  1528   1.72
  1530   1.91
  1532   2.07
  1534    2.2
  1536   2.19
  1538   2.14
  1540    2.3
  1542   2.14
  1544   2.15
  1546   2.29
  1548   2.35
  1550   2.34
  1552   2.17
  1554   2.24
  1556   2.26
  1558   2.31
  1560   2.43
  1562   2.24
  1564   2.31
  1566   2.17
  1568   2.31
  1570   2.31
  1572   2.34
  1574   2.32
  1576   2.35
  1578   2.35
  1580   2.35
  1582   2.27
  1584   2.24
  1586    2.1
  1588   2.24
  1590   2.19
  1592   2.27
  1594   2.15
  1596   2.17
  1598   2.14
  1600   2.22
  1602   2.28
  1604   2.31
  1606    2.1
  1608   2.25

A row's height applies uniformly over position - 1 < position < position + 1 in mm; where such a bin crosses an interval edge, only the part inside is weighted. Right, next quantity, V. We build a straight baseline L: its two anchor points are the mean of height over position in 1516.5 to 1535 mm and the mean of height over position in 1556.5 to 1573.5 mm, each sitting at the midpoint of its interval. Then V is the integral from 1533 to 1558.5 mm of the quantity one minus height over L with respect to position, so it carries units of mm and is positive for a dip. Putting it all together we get -4.2 mm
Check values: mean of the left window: 1.54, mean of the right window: 2.3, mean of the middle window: 2.24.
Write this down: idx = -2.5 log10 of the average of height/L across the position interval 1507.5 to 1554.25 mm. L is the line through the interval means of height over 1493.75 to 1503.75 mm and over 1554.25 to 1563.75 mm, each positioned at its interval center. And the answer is 0.27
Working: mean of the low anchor 2.06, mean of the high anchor 2.3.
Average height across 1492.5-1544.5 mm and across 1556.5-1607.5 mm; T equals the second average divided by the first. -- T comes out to 1.34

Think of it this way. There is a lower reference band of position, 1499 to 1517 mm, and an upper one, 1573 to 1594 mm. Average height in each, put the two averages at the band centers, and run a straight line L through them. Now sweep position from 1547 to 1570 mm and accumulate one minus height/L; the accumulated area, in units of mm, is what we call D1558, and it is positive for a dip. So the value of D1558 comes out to -4.0 mm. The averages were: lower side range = 1.33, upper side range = 2.26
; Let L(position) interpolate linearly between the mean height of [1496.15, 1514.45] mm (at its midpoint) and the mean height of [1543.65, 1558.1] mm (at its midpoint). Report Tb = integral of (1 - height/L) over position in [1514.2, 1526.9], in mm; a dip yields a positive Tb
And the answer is 4.8 mm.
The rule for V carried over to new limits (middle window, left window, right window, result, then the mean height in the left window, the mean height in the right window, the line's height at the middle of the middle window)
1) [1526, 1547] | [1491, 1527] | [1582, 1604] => -4.05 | 1.52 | 2.21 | 1.75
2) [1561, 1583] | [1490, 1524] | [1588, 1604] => -2.92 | 1.55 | 2.21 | 2.03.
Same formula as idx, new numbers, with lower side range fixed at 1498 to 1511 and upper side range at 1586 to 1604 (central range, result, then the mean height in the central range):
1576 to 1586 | -0.086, 2.29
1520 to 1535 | 0.049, 1.69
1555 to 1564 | -0.172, 2.31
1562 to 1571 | -0.128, 2.27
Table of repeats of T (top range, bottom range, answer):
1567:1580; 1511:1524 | 2.35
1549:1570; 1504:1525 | 2.01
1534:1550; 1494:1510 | 1.24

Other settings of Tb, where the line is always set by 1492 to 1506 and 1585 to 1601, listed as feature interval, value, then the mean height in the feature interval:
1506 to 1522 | 7.86 mm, 1.04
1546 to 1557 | -0.83 mm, 2.27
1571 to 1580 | -0.78 mm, 2.34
